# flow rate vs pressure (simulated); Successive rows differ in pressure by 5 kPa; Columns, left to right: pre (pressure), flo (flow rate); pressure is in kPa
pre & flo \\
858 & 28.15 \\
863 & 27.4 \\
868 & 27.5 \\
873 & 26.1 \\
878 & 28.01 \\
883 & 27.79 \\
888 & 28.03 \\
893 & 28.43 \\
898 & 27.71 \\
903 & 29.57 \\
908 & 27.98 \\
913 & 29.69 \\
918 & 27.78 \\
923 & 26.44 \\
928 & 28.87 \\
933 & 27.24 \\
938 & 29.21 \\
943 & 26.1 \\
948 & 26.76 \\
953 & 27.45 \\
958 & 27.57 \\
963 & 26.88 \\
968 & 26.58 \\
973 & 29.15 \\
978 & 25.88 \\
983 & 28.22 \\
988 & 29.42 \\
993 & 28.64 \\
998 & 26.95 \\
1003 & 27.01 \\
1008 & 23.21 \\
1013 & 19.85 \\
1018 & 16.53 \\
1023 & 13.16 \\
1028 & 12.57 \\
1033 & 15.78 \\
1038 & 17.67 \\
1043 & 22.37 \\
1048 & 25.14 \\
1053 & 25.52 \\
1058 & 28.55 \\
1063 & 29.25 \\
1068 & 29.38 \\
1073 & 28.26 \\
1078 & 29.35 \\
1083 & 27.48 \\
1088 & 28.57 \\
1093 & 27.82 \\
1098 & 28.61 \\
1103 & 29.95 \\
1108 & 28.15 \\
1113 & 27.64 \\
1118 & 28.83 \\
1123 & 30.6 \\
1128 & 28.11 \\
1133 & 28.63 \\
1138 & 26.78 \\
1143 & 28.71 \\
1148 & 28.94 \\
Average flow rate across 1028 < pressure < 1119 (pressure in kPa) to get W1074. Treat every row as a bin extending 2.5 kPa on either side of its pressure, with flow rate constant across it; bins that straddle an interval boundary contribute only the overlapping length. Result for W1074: 26.2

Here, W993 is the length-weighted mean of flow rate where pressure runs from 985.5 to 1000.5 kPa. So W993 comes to 28.3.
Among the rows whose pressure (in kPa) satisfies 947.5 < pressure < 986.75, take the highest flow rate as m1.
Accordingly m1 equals 29.15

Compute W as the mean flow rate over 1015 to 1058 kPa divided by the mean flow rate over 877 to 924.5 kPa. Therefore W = 0.7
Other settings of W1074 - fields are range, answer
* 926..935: 28.1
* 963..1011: 27.1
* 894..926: 28.2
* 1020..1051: 17.9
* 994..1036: 19.7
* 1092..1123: 28.7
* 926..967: 27.5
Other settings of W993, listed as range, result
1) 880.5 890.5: 27.9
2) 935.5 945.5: 27.7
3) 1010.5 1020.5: 18.2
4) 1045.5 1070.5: 27.6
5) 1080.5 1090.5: 28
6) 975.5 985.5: 27.1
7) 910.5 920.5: 28.7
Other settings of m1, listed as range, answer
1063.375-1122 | 29.95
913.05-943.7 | 29.21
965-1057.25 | 29.42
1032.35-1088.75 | 29.38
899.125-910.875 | 29.57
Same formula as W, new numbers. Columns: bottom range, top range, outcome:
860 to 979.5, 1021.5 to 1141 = 0.93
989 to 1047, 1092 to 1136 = 1.39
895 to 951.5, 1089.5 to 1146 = 1.02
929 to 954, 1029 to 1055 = 0.75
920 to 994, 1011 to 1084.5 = 0.82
